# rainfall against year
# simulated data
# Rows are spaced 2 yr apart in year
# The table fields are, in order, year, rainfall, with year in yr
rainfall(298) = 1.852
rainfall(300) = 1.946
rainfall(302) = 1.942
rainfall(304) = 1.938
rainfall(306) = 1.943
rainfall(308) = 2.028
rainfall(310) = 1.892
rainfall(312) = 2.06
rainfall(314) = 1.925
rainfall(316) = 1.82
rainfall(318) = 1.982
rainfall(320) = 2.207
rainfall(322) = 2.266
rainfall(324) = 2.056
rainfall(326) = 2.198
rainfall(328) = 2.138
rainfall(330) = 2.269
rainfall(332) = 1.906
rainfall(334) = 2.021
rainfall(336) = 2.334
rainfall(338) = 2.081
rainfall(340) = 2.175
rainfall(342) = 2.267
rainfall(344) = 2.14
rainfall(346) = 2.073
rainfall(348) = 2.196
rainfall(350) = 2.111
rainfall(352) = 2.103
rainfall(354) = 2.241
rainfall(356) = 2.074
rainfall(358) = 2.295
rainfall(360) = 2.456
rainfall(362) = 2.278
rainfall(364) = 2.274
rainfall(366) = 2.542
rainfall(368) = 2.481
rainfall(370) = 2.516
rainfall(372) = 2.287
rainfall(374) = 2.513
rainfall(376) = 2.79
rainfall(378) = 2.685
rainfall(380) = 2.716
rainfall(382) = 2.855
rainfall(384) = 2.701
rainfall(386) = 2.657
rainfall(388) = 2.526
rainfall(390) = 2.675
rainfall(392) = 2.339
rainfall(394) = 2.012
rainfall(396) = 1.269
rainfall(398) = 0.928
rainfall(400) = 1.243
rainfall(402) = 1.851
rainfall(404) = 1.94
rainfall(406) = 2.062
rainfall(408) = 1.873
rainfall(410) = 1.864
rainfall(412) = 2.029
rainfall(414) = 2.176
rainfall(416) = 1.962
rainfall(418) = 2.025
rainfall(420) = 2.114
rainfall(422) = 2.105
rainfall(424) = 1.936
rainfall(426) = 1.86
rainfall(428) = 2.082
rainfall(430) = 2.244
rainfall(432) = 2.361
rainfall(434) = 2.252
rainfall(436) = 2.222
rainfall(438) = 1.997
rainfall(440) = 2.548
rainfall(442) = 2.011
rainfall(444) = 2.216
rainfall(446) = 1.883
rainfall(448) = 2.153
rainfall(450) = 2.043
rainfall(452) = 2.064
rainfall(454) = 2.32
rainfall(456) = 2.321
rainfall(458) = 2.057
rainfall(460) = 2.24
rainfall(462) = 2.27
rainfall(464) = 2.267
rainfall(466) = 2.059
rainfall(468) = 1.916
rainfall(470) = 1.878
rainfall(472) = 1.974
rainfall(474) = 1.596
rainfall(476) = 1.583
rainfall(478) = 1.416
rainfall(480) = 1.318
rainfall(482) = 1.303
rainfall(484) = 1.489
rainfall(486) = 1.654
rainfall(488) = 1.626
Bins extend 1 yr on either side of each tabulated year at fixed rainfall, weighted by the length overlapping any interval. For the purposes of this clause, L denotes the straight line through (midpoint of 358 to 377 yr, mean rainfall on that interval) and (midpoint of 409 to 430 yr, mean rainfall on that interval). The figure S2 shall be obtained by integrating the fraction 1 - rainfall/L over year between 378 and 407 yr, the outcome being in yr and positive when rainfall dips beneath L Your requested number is 1.4 yr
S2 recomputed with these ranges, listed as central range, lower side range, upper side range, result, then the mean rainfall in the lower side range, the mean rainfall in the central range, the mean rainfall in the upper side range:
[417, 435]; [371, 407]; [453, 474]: 0.47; 2.22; 2.11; 2.1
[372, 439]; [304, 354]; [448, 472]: -1.24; 2.09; 2.15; 2.12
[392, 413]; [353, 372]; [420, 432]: 4.23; 2.35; 1.74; 2.08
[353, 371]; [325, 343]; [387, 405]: -2.93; 2.15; 2.35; 1.86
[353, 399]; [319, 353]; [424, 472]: -4.47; 2.15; 2.35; 2.13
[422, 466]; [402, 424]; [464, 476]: -4.85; 2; 2.16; 1.89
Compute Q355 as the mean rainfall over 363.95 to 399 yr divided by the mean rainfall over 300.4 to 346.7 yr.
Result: 1.15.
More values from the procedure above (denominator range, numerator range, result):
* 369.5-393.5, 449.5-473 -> 0.82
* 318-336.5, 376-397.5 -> 1.13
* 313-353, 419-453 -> 1.00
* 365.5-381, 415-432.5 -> 0.81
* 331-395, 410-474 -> 0.89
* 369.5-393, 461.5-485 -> 0.67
